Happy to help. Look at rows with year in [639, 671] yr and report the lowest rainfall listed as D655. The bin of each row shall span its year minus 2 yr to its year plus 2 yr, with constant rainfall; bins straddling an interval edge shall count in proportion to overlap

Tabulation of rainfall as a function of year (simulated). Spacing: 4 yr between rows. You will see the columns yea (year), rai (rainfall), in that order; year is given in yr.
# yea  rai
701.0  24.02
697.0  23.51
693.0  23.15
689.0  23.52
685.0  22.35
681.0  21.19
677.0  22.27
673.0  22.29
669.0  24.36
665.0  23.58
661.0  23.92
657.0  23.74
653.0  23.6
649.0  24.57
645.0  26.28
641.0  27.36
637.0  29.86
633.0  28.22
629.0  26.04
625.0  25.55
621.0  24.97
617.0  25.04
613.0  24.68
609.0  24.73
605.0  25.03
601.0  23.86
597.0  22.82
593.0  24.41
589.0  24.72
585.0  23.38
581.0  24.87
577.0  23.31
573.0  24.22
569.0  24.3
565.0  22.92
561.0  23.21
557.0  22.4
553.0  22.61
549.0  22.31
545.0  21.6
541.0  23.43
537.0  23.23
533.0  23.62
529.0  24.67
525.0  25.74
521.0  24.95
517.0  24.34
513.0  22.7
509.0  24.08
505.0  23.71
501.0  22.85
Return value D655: 23.58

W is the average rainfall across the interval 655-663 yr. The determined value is 23.8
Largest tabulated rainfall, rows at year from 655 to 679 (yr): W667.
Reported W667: 24.36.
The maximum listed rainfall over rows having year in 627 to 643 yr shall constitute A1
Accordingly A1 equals 29.86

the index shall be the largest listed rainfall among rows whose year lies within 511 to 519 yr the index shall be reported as 24.34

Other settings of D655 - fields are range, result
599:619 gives 23.86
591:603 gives 22.82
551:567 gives 22.4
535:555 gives 21.6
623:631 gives 25.55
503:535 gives 22.7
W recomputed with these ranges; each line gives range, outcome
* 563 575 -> 23.8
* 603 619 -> 24.9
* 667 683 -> 22.5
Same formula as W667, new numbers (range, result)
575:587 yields 24.87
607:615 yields 24.73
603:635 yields 28.22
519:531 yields 25.74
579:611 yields 25.03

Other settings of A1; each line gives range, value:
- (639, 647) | 27.36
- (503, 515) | 24.08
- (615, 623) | 25.04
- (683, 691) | 23.52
